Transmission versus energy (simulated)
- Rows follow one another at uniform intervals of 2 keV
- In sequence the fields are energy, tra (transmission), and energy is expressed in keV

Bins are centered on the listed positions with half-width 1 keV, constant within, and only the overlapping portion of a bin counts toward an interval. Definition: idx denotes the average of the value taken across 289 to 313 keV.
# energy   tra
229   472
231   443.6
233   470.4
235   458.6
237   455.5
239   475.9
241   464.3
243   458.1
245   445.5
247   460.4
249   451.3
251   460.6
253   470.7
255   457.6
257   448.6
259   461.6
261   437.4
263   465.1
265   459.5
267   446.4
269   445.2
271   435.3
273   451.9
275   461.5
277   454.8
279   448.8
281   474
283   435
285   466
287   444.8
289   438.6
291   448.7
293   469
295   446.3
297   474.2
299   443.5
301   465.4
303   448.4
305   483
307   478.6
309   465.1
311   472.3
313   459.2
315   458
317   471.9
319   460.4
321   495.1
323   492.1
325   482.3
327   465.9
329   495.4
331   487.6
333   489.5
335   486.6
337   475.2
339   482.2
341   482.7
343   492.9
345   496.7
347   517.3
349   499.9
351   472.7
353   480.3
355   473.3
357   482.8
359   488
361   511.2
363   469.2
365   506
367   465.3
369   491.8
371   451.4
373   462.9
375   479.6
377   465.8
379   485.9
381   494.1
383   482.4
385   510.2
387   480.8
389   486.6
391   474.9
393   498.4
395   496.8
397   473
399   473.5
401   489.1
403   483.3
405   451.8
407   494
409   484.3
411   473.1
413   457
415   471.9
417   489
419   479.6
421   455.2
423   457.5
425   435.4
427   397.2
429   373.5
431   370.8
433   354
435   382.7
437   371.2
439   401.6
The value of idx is 462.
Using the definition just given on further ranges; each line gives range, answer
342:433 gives 473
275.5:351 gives 472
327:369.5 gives 487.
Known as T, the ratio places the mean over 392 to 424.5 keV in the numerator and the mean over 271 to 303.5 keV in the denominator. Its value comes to 1.05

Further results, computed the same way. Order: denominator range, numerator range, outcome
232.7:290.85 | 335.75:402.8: 1.07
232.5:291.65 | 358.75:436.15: 1.02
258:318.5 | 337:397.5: 1.06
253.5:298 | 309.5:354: 1.06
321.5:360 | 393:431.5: 0.95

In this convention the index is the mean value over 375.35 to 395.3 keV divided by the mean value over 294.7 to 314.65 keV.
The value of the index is 1.05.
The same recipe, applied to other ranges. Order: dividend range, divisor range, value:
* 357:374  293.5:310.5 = 1.04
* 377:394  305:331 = 1.03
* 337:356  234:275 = 1.07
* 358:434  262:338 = 1.01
